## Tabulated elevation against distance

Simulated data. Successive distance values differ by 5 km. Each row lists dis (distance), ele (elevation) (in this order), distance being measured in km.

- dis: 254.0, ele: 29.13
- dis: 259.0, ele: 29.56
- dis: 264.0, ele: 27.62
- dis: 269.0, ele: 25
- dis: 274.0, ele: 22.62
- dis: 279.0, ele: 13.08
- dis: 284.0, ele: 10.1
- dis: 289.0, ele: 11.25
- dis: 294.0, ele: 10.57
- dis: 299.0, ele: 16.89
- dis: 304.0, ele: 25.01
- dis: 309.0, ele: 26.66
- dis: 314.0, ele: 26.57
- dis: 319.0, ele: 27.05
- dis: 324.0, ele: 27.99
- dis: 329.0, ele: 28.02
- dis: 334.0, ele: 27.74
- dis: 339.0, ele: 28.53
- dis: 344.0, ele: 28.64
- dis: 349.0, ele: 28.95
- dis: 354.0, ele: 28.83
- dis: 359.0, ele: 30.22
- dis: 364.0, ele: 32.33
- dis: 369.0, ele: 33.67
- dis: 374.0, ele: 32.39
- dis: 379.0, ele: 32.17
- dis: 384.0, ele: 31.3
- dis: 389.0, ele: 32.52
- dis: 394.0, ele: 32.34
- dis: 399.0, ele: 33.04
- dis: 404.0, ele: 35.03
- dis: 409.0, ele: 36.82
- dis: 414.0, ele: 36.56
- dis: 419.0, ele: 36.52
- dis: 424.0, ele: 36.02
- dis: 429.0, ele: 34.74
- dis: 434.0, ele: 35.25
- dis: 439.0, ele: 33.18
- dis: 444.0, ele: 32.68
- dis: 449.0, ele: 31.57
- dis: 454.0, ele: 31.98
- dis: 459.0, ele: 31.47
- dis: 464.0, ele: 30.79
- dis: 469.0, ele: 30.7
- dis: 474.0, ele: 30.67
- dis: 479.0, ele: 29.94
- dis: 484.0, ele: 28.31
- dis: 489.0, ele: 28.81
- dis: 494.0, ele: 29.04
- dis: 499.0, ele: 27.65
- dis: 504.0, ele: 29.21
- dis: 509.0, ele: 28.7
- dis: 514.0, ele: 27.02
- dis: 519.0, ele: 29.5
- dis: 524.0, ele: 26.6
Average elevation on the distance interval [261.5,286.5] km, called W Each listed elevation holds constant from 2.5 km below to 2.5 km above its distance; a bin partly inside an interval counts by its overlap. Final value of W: 19.7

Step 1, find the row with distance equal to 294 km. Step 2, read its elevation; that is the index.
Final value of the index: 10.57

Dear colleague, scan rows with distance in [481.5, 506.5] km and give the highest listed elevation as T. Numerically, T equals 29.21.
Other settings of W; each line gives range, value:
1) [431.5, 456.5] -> 32.9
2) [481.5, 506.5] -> 28.6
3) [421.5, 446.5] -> 34.4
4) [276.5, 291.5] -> 11.5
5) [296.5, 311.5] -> 22.9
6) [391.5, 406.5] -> 33.5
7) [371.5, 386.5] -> 32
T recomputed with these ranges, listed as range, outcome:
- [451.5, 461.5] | 31.98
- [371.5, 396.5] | 32.52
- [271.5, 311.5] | 26.66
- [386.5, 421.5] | 36.82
